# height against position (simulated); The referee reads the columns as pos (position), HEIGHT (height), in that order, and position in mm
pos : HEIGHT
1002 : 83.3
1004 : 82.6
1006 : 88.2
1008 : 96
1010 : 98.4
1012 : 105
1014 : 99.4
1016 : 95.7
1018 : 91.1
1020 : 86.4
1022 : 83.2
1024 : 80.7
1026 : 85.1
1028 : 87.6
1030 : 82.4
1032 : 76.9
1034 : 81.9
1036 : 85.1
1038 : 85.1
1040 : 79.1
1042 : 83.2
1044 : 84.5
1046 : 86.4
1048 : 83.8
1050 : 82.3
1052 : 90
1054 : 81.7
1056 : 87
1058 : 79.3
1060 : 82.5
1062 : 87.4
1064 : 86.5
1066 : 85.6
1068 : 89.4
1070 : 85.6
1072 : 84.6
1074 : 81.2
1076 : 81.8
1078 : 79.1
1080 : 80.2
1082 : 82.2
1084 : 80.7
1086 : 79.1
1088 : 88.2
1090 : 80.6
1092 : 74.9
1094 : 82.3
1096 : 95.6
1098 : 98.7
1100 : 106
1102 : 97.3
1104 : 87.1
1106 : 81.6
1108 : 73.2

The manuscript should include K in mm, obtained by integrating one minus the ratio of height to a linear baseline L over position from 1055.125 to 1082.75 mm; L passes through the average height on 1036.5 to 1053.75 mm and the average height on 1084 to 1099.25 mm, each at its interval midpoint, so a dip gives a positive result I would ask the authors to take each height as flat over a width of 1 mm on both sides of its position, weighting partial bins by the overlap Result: 0.4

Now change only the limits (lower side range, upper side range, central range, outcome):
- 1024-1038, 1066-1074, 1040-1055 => 0.0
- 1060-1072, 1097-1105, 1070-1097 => 2.7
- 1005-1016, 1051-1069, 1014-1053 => 2.8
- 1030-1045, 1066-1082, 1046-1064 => -0.4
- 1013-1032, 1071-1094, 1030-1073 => 0.1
